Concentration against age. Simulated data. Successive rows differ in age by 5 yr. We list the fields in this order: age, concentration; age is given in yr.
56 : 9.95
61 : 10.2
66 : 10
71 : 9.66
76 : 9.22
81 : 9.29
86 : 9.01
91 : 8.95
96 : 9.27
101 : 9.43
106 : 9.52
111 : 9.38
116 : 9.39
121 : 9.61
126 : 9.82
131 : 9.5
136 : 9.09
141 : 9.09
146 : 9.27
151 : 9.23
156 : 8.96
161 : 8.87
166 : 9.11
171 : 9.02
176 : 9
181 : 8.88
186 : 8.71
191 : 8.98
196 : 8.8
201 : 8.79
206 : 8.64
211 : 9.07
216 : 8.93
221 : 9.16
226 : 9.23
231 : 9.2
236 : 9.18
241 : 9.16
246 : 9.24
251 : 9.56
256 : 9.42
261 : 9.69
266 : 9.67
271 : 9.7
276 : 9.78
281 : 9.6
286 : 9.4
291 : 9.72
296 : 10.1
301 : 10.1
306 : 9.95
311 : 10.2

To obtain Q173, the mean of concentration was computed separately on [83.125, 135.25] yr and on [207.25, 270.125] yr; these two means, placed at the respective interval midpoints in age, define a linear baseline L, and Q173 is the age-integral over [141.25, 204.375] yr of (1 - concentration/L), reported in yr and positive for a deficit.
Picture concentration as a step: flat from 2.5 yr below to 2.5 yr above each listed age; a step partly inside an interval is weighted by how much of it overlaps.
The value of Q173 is 2.48 yr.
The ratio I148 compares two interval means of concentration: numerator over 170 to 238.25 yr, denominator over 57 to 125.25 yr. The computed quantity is 0.95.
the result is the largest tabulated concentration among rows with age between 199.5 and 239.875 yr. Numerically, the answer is 9.23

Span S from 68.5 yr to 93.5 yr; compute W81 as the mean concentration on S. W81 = 9.23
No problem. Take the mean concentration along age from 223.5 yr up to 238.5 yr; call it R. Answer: 9.2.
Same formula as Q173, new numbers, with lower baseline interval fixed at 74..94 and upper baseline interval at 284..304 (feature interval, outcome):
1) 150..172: 0.84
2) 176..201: 1.65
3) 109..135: -0.75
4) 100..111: -0.32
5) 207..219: 0.76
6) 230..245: 0.72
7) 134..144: 0.23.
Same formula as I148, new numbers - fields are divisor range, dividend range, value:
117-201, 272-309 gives 1.08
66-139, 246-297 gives 1.03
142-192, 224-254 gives 1.03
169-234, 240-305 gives 1.08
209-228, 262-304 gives 1.07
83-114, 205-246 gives 0.98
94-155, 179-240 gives 0.96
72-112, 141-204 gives 0.97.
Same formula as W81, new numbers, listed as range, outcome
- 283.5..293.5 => 9.56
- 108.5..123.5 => 9.46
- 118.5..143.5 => 9.42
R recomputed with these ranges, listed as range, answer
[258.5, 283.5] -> 9.69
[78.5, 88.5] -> 9.15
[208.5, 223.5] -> 9.05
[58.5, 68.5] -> 10.1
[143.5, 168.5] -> 9.09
